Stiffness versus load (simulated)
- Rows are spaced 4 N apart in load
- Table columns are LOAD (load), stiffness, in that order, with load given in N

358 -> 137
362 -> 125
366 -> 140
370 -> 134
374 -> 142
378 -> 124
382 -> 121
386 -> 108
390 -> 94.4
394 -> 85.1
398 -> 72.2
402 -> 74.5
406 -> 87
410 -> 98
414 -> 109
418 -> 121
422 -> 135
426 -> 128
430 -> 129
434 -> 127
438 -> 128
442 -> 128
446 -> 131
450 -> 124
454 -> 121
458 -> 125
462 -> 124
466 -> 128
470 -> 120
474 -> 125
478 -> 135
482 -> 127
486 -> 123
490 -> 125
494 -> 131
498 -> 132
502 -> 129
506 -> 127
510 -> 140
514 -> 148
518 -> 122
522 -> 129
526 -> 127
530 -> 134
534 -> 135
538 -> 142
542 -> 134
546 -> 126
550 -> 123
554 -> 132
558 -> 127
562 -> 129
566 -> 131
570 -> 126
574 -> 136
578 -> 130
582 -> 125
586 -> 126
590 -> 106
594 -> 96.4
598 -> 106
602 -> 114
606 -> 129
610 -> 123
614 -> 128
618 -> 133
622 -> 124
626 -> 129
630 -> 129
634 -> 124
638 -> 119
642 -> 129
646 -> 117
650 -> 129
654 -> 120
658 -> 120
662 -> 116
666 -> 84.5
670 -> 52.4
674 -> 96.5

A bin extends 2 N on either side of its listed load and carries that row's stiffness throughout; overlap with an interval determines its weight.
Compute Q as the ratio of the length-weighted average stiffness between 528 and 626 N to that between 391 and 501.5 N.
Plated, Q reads 1.06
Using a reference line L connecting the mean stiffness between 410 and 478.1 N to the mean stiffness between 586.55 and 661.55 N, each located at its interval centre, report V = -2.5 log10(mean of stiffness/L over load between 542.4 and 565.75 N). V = -0.05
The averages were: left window 125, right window 121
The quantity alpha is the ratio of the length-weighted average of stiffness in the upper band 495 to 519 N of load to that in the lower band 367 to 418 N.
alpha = 1.26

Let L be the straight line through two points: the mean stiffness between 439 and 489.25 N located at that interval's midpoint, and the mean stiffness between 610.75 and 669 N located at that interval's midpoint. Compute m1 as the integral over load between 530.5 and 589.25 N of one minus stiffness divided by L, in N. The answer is -3.3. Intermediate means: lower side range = 126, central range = 130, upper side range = 120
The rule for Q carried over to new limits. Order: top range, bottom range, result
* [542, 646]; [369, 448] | 1.09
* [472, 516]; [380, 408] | 1.43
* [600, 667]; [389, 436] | 1.16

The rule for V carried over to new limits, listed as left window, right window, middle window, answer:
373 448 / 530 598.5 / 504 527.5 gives -0.091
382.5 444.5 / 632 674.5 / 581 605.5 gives -0.028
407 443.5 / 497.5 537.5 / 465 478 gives 0.012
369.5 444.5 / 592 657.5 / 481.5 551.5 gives -0.120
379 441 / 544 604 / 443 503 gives -0.117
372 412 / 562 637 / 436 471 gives -0.171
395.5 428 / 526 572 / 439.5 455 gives -0.151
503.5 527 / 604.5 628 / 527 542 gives -0.037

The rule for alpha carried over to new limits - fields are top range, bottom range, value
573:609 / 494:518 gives 0.88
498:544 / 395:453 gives 1.18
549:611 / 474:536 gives 0.94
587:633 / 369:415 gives 1.16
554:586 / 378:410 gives 1.37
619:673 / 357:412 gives 1.05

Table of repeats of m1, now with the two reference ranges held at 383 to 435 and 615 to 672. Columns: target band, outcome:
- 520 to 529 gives -1.5 N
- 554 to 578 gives -3.7 N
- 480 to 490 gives -1.5 N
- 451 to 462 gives -1.6 N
